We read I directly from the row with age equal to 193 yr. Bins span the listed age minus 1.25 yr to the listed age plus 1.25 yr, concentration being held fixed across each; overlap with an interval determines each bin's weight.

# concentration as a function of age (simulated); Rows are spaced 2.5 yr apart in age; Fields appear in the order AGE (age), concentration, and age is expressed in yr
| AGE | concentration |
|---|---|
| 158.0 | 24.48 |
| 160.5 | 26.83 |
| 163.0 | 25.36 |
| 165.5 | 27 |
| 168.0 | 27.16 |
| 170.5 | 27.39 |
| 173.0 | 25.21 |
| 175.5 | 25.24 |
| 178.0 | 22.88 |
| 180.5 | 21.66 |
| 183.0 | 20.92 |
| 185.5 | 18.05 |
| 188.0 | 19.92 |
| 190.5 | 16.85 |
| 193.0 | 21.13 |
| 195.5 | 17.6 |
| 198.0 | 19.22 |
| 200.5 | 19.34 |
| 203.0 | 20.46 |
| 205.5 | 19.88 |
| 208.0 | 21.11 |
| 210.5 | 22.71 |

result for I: 21.13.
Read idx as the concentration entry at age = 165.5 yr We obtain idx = 27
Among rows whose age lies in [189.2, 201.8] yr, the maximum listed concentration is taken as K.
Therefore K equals 21.13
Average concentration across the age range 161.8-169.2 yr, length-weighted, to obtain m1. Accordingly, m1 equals 26.5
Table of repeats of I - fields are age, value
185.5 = 18.05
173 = 25.21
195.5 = 17.6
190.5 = 16.85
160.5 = 26.83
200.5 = 19.34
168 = 27.16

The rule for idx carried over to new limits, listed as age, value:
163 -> 25.36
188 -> 19.92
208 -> 21.11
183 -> 20.92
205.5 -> 19.88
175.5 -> 25.24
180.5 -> 21.66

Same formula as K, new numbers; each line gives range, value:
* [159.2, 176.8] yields 27.39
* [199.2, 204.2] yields 20.46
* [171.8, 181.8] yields 25.24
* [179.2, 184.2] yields 21.66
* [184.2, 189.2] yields 19.92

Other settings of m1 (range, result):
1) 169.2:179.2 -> 25.2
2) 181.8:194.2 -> 19.4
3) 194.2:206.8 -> 19.3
